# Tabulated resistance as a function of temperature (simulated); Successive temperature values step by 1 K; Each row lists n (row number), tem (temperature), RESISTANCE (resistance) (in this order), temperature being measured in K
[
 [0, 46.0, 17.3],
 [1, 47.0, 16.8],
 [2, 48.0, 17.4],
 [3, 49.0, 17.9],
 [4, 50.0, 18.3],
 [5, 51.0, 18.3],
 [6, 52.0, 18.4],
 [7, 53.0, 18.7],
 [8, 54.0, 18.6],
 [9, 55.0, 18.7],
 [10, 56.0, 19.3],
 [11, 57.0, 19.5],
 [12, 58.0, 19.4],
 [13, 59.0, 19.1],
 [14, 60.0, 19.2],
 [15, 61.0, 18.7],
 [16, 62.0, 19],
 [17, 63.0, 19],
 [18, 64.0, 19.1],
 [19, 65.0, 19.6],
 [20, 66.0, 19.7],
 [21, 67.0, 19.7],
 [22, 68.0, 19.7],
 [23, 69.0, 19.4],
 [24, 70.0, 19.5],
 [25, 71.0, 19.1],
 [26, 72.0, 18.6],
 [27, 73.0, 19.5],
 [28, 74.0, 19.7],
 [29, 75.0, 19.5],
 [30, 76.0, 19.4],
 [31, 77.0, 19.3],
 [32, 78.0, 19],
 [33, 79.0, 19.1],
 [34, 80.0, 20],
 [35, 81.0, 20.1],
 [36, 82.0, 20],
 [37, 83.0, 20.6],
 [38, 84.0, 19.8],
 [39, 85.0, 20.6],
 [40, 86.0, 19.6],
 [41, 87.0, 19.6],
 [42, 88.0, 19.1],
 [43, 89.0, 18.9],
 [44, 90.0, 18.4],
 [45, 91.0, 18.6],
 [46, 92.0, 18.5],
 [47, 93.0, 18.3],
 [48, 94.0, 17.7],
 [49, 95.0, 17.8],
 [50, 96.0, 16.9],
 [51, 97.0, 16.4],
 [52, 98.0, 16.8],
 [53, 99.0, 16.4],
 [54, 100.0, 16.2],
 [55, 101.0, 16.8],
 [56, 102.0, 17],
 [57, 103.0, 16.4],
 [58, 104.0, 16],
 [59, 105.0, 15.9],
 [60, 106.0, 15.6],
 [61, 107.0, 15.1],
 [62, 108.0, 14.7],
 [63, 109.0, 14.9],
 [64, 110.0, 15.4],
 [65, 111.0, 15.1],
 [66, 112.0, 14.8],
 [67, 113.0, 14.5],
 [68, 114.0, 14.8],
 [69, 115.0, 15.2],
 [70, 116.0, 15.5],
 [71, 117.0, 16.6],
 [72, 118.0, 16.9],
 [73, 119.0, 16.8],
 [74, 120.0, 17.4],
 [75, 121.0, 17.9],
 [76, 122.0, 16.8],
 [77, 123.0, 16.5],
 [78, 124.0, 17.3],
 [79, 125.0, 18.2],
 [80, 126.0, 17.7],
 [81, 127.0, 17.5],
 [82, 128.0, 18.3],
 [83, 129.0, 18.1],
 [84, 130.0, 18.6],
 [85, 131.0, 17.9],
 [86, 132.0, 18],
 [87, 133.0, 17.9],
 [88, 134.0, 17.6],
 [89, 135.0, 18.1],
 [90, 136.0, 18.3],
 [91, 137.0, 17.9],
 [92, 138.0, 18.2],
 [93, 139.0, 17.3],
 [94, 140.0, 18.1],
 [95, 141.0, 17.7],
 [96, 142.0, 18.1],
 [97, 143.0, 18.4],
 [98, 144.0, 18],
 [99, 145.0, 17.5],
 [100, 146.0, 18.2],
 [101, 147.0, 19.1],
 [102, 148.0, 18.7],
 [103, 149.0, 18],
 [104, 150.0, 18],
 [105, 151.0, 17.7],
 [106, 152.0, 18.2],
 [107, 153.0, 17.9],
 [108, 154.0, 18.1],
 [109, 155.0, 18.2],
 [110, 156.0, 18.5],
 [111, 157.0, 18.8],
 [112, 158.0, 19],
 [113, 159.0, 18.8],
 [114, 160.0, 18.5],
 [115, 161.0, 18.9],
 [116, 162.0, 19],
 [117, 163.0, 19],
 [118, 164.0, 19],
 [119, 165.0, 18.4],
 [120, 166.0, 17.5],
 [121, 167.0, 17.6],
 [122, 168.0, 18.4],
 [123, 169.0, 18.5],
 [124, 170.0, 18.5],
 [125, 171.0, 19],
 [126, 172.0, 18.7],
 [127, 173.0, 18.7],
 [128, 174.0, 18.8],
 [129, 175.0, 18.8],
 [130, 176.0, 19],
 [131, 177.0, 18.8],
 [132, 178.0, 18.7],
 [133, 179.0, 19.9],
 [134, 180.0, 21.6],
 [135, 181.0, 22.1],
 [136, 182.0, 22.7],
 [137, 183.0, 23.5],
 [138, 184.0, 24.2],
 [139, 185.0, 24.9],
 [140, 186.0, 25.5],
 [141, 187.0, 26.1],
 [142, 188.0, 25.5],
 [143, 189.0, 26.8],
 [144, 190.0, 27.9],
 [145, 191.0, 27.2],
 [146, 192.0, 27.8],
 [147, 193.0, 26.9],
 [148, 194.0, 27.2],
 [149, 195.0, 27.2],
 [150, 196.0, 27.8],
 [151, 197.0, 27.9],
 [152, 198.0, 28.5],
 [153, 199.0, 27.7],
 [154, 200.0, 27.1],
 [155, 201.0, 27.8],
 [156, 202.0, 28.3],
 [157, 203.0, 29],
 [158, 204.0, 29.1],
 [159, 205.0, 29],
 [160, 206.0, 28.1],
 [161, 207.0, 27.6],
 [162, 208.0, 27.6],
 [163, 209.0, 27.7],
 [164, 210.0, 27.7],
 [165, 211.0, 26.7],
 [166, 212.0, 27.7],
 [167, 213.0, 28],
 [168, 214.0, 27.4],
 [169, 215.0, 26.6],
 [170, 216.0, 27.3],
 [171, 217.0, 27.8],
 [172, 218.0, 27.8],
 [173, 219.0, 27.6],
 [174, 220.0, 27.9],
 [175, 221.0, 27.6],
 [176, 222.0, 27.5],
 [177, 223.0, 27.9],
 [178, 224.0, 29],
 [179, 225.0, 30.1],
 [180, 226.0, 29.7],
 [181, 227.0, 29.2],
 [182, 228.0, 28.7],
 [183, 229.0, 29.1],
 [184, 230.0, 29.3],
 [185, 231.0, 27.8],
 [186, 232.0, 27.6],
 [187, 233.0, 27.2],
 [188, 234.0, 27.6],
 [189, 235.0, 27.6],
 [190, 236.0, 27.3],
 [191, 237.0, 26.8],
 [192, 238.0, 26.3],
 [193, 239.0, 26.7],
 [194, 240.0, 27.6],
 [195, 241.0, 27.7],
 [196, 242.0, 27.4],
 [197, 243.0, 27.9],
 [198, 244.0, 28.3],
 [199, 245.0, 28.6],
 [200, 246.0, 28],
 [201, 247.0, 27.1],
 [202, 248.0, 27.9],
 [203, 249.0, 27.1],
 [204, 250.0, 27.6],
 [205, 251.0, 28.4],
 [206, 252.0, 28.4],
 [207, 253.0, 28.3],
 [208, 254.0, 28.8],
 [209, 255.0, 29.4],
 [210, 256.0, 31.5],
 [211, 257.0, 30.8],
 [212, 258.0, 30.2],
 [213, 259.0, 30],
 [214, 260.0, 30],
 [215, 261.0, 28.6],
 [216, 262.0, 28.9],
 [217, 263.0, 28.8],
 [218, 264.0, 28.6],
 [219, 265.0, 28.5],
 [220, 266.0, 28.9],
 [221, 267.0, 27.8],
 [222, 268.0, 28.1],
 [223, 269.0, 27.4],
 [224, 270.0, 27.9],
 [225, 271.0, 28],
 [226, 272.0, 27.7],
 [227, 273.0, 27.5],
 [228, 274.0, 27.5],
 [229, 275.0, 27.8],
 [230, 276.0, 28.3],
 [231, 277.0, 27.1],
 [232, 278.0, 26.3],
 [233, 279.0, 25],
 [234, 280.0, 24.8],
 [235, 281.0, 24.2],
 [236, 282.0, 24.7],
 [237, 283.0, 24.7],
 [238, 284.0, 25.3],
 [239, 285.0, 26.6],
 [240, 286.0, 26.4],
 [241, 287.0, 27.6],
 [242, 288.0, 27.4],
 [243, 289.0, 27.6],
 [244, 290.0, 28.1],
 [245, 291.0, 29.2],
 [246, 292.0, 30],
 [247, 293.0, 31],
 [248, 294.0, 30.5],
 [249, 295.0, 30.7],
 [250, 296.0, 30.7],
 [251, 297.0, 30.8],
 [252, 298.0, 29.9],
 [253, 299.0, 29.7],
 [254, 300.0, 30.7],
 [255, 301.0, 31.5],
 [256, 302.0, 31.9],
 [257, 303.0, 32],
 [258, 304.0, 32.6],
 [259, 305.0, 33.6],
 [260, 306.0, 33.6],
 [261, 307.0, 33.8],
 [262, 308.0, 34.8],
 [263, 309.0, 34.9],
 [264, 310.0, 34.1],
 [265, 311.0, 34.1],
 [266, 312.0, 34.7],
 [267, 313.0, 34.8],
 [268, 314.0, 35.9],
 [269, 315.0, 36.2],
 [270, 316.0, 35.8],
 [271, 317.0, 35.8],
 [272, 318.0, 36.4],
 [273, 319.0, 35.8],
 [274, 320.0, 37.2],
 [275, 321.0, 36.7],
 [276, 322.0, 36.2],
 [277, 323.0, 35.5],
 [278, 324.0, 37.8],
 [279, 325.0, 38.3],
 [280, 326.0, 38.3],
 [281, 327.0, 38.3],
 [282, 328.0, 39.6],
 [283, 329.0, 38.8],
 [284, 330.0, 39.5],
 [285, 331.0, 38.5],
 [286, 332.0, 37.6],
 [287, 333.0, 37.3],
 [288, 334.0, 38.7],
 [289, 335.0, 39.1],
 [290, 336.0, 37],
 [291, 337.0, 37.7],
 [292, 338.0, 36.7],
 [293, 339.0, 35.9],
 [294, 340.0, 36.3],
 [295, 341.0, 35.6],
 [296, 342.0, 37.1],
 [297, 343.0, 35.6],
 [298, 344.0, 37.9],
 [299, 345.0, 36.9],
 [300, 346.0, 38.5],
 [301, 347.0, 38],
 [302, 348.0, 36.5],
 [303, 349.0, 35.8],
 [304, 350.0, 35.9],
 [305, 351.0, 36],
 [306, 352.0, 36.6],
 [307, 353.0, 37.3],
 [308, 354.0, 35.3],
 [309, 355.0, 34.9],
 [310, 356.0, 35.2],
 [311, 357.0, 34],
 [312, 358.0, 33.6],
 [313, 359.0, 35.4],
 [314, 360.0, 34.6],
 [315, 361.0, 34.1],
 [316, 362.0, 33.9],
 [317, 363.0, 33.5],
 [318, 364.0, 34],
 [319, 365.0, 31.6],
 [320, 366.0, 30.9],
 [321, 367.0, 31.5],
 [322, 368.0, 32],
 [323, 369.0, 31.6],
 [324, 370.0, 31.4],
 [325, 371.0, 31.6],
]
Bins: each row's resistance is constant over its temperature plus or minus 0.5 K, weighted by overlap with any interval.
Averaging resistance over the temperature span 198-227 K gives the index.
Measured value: 28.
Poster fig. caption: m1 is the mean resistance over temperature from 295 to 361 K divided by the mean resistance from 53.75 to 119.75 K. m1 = 1.98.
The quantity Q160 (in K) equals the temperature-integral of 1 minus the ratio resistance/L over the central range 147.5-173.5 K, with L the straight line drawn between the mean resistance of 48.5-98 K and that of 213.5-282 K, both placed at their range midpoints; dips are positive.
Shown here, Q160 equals 5.6 K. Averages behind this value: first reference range 19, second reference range 28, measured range 18.4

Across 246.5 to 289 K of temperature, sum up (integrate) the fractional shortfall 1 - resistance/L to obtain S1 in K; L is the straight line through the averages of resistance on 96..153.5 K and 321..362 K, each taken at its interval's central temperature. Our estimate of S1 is 3.1 K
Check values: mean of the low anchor 17.1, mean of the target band 27.8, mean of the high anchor 36.8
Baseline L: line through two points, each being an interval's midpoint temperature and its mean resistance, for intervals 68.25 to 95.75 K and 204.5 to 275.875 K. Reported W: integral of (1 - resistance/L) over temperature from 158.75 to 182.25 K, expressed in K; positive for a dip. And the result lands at 5.0 K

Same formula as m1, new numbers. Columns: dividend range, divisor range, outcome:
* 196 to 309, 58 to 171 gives 1.58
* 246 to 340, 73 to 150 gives 1.78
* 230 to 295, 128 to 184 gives 1.49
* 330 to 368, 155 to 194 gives 1.69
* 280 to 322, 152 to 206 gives 1.40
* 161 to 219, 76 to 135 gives 1.39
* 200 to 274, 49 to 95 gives 1.47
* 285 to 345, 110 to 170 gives 1.94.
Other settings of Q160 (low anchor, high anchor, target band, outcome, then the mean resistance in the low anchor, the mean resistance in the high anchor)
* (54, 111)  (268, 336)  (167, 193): 2.6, 18.4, 32.1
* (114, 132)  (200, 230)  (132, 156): 2.0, 17.2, 28.1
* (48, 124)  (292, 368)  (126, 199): 9.6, 18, 35.1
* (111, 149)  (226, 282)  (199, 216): -2.7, 17.4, 28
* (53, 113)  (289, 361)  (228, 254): 1.3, 18.2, 35.1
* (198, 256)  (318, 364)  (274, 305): 4.0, 28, 36.6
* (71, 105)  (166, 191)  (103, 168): 8.5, 18.5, 21.5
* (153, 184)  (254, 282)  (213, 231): -3.2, 19.2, 28.1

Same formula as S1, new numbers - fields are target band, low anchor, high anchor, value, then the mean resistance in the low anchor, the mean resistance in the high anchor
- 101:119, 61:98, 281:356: 4.6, 19.1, 34.2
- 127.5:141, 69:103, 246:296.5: 2.0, 18.7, 28.1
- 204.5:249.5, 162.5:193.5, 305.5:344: -2.2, 21.6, 36.6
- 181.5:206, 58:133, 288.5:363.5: -1.7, 17.9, 35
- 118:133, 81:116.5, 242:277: 1.1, 17.1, 28.5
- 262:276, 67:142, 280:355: 1.0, 17.7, 34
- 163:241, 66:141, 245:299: -4.9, 17.8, 28.2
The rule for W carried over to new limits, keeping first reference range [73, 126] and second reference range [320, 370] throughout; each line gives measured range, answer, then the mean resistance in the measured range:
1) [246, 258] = 0.1 K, 28.7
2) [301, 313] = -0.2 K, 33.6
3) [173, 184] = 1.4 K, 20.5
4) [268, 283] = 2.0 K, 26.7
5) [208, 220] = -0.6 K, 27.5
